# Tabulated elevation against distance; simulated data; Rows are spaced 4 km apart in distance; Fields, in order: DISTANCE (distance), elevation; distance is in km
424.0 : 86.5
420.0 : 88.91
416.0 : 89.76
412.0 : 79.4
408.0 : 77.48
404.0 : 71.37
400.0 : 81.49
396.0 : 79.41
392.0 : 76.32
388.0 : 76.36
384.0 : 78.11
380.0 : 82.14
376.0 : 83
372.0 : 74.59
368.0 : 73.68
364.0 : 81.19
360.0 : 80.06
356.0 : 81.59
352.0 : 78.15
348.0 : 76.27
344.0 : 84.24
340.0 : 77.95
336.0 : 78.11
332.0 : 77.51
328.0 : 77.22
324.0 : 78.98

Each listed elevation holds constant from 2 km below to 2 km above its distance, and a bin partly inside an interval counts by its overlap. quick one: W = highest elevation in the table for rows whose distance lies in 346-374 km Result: 81.59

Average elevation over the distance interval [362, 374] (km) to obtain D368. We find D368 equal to 76.5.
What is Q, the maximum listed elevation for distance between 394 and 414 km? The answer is 81.49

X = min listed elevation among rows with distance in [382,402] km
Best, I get 76.32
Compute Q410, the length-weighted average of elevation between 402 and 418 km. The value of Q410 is 79.5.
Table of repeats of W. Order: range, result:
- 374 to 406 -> 83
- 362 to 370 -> 81.19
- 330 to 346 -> 84.24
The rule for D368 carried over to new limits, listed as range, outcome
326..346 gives 79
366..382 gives 78.4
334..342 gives 78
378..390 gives 78.9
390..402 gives 79.1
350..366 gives 80.2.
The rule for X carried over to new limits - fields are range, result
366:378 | 73.68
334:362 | 76.27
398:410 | 71.37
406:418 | 77.48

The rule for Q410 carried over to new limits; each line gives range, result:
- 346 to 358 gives 78.7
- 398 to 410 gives 76.8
